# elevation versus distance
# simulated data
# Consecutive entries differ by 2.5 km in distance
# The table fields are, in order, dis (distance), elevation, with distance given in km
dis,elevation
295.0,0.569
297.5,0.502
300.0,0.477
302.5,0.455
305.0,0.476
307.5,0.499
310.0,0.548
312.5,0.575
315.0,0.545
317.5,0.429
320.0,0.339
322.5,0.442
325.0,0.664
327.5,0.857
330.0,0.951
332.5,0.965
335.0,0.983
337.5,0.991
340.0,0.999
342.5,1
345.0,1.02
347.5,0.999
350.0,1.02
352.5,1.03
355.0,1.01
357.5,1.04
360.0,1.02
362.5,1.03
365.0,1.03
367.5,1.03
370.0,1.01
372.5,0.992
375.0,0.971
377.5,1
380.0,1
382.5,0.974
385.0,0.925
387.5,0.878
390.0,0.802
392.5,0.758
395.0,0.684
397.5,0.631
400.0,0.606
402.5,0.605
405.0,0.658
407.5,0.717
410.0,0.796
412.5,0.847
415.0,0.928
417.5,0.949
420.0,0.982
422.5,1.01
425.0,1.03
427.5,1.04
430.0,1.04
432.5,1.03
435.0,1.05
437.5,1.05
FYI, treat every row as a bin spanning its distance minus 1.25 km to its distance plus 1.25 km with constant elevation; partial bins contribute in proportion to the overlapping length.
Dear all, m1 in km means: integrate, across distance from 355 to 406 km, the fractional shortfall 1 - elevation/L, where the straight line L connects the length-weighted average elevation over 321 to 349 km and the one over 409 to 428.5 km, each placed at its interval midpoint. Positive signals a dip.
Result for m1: 2.0 km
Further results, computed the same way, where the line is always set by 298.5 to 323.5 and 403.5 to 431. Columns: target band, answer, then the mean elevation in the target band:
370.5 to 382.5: -4.0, 0.99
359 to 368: -4.4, 1.03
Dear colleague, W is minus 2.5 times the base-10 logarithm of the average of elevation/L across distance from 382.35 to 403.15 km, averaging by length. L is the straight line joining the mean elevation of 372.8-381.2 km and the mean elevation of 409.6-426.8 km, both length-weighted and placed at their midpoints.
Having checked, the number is 0.28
